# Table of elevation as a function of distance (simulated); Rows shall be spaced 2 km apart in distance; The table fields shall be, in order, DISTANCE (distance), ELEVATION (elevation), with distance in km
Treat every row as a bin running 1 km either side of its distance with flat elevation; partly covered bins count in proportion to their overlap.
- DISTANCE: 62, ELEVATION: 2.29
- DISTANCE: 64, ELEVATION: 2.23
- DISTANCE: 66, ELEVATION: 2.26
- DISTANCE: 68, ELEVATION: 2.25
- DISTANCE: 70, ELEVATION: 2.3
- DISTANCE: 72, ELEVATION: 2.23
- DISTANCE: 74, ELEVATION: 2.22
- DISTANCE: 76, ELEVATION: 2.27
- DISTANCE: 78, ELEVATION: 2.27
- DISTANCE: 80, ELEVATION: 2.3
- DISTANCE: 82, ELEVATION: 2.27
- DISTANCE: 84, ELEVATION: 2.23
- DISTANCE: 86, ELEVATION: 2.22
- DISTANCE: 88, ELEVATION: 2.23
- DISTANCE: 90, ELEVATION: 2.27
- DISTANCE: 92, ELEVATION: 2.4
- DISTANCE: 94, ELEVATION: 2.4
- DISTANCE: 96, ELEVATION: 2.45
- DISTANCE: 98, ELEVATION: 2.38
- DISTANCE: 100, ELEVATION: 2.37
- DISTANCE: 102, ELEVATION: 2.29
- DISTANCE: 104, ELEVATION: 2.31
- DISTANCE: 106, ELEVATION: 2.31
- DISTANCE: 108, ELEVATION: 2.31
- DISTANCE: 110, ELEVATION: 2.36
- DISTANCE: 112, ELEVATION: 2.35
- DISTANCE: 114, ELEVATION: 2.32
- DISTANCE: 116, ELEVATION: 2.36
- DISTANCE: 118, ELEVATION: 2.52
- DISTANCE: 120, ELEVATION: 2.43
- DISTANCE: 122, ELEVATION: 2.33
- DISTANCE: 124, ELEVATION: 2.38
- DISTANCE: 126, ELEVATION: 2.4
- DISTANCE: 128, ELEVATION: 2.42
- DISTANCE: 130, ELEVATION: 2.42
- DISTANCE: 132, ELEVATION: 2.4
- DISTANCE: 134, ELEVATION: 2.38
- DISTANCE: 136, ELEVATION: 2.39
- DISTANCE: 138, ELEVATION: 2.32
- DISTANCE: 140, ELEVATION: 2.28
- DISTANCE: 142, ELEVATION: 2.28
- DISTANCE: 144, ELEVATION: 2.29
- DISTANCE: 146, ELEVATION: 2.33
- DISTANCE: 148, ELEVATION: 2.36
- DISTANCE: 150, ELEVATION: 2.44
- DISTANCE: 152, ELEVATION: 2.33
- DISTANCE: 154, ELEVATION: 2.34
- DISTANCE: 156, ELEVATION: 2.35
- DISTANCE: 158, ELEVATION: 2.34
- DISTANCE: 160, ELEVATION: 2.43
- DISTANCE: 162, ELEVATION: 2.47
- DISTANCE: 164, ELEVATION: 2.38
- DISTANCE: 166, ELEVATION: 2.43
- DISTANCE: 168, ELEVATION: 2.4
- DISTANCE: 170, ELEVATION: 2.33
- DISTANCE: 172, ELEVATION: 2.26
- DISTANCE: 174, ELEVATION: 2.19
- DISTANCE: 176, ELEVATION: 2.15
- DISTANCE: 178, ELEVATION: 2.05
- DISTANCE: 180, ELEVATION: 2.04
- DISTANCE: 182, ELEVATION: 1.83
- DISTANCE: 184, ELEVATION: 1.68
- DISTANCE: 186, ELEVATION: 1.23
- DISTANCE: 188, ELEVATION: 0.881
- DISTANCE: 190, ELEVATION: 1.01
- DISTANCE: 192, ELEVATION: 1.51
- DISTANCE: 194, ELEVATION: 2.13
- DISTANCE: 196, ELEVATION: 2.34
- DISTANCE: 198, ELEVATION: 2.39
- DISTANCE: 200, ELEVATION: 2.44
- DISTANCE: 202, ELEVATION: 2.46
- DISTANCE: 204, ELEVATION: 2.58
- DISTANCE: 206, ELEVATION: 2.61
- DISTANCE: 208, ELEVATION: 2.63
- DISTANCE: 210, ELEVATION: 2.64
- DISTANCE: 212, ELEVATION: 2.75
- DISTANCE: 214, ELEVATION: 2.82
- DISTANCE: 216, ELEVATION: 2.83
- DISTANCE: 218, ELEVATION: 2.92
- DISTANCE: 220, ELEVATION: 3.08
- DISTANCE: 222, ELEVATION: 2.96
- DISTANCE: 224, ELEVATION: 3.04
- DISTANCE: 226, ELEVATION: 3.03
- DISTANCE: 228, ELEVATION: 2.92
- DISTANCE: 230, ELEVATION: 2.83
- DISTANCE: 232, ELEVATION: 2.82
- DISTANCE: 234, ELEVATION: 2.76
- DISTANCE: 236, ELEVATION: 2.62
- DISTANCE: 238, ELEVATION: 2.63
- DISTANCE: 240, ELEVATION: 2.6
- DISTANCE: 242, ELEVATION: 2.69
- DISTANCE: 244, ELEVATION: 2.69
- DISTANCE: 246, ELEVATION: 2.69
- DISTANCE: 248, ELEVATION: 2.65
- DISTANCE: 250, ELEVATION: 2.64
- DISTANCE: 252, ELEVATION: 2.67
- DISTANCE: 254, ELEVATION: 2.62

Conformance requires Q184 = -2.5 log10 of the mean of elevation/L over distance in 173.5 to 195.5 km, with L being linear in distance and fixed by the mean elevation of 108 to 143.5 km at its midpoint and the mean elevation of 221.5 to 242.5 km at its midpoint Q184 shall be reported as 0.46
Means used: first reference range 2.37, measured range 1.7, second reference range 2.81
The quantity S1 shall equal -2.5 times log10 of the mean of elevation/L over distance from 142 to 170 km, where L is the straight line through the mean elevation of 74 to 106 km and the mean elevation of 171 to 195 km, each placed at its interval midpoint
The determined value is -0.24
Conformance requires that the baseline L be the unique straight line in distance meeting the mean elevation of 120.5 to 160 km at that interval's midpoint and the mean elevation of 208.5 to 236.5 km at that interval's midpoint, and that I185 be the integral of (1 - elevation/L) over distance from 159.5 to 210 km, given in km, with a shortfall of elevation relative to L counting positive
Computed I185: 9.72 km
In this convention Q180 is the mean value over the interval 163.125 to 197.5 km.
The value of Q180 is 1.94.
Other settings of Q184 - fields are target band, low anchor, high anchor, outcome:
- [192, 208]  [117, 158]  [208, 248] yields 0.12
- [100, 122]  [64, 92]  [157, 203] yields -0.08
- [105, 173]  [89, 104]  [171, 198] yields -0.13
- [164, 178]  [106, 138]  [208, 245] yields 0.13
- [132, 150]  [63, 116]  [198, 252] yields 0.06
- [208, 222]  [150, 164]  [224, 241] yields -0.05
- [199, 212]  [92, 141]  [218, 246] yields 0.06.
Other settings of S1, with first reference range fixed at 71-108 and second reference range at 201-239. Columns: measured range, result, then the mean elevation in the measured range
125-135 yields 0.021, 2.4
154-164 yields 0.074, 2.39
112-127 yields 0.011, 2.39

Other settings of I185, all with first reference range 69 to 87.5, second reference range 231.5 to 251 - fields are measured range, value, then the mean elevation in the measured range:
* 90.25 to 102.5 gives -0.4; 2.38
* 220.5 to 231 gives -1.3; 2.96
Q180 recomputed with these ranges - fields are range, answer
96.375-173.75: 2.36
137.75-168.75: 2.36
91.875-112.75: 2.36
